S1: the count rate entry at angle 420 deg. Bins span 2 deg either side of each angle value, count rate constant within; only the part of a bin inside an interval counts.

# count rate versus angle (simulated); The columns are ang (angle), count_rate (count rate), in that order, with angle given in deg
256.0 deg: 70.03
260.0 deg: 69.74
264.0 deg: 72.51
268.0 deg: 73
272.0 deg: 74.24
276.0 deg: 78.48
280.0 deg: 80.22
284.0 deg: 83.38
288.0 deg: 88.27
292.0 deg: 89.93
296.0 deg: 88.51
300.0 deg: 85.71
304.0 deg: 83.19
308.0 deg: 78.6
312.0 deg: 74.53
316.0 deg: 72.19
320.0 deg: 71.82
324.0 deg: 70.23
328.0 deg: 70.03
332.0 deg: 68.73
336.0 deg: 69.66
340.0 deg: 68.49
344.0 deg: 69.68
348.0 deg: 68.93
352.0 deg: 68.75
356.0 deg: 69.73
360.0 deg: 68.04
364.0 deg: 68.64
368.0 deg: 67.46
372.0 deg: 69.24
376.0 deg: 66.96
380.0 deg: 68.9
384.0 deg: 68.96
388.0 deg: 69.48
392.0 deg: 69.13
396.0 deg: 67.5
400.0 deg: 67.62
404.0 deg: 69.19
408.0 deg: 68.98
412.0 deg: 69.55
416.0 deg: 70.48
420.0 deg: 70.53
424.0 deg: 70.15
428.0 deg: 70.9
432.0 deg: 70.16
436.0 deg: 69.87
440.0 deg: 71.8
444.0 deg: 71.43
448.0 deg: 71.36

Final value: 70.53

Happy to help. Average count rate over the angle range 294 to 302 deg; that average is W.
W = 87.1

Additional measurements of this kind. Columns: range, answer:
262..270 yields 72.8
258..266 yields 71.1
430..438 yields 70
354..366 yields 68.8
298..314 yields 80.5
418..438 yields 70.3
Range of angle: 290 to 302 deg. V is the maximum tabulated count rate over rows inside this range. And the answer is 89.93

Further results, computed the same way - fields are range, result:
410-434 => 70.9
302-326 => 83.19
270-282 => 80.22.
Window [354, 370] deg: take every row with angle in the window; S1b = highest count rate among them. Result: 69.73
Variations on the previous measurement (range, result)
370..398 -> 69.48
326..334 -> 70.03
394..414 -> 69.55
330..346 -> 69.68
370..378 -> 69.24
